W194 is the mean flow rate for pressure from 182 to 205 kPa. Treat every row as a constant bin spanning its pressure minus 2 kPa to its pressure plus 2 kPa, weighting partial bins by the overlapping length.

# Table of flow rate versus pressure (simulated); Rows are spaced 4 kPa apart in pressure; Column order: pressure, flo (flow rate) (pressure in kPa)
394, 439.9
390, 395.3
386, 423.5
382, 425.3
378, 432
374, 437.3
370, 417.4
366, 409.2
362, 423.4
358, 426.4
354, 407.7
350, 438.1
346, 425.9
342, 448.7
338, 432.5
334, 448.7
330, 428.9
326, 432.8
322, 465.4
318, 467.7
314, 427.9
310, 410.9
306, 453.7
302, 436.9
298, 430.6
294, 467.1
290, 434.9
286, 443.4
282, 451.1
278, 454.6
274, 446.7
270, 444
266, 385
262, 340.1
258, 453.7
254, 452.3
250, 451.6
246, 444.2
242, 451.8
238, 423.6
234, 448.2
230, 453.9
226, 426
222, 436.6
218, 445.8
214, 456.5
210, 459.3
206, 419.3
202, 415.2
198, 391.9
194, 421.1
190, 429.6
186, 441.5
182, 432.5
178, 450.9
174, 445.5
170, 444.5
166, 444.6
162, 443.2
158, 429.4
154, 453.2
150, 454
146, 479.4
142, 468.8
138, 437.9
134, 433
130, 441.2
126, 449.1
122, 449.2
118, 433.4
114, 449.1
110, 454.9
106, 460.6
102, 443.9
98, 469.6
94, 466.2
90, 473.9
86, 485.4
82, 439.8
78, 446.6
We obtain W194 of 421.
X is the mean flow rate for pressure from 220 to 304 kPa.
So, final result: 437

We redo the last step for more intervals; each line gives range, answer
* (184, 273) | 432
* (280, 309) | 444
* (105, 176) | 448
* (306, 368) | 434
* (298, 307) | 441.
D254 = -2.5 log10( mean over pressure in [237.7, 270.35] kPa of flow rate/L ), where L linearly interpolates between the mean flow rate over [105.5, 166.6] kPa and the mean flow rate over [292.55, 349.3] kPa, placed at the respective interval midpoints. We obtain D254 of 0.04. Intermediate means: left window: 449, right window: 441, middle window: 427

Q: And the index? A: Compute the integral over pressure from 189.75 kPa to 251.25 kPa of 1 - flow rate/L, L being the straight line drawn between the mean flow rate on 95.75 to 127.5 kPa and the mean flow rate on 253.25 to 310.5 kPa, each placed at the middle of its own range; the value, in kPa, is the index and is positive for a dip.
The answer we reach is 0.6 kPa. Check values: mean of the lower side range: 451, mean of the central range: 436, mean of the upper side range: 434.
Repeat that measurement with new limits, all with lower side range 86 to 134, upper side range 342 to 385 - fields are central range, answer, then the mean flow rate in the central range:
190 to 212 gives 1.08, 422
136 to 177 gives -0.11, 450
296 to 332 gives -0.70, 439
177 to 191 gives 0.23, 438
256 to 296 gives 0.29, 432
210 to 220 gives -0.24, 453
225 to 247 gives -0.10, 442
